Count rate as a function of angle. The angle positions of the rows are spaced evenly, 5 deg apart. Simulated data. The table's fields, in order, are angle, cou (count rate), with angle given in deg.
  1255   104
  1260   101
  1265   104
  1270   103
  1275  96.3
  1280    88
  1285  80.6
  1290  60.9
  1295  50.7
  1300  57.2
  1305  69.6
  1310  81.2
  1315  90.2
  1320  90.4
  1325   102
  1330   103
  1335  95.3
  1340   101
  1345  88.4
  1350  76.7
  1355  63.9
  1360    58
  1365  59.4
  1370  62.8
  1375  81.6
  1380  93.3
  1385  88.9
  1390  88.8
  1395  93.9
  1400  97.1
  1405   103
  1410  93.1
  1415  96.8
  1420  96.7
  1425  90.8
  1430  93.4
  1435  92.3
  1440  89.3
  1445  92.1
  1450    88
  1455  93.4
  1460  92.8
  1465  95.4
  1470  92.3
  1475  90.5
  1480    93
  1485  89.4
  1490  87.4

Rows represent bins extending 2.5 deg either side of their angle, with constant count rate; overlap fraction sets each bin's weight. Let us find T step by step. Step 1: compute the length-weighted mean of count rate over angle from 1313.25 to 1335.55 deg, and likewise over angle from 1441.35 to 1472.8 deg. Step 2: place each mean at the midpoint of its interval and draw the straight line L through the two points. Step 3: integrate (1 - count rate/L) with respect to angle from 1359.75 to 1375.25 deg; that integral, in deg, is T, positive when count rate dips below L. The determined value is 5.03 deg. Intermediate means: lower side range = 96.5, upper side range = 92.2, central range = 64.2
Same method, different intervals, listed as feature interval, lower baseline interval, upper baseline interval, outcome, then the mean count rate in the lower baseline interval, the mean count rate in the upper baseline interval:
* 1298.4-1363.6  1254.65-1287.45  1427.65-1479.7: 8.3 deg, 96.2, 92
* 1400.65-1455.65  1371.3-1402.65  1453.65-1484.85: -1.6 deg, 89.6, 92.6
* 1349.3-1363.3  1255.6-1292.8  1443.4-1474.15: 4.1 deg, 90.9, 92.2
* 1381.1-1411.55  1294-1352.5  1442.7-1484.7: -1.9 deg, 84.7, 92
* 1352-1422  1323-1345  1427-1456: 8.1 deg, 98.9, 91.3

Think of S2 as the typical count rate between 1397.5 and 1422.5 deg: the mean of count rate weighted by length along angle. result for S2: 97.3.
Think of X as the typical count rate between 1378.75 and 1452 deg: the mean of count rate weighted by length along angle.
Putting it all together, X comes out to 93.2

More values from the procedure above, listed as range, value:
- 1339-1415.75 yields 83.6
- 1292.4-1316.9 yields 69.2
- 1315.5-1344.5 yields 97.1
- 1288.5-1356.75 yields 81.2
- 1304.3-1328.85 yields 88.8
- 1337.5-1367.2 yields 74.7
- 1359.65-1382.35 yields 72.1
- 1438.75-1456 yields 90.6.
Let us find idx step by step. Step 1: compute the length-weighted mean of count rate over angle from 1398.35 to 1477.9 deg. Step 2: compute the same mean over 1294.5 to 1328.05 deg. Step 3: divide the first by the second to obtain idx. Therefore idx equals 1.18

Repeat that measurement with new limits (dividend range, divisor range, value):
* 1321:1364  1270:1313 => 1.14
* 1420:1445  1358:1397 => 1.17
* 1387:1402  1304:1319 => 1.13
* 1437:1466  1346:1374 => 1.38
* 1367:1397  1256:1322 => 1.02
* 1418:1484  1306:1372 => 1.12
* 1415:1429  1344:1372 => 1.40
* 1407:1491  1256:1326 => 1.10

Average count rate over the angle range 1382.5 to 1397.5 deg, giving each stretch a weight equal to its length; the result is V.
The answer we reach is 90.5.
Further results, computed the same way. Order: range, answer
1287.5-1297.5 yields 55.8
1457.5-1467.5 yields 94.1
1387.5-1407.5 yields 95.7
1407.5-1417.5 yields 95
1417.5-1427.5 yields 93.8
